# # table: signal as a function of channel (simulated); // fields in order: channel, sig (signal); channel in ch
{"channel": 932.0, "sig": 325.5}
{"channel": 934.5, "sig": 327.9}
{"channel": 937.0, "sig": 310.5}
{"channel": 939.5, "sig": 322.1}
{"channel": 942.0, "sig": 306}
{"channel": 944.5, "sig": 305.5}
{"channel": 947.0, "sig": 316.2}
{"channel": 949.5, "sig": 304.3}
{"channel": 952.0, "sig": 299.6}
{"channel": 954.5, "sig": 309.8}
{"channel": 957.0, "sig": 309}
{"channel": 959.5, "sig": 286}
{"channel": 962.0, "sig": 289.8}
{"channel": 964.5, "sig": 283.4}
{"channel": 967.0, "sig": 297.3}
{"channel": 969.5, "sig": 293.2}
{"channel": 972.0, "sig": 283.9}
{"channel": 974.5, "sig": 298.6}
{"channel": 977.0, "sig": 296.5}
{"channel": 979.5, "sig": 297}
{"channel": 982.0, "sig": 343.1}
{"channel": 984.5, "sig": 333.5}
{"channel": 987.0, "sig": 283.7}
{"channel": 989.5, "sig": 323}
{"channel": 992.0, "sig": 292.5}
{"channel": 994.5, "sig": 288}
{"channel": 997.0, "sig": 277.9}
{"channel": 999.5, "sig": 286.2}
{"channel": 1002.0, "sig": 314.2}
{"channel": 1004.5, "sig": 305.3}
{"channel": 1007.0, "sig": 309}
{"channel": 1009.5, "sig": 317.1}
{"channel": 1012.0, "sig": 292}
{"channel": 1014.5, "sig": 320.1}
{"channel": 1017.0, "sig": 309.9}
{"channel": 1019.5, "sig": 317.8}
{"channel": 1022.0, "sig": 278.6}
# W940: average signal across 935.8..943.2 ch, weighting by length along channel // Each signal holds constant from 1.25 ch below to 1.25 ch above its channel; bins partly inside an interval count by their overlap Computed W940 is 313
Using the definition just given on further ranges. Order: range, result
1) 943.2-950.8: 309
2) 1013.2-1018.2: 315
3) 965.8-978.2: 294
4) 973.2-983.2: 309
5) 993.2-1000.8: 284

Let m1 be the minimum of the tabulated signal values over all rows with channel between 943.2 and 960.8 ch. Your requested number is 286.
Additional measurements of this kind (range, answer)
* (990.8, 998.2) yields 277.9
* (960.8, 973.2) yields 283.4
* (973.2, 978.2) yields 296.5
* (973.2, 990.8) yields 283.7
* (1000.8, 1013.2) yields 292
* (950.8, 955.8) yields 299.6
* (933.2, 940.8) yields 310.5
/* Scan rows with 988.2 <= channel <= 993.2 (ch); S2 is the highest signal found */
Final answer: 323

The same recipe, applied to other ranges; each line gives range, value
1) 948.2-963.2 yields 309.8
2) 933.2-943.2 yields 327.9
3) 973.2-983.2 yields 343.1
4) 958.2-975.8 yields 298.6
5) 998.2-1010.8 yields 317.1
